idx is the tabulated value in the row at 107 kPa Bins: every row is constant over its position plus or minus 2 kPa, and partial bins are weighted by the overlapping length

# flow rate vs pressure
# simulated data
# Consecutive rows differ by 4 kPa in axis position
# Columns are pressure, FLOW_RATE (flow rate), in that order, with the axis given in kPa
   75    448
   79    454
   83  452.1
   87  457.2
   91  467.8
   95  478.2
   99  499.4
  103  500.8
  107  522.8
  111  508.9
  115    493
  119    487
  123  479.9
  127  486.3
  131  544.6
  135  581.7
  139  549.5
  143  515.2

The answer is 522.8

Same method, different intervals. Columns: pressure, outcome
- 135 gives 581.7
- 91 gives 467.8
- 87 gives 457.2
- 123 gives 479.9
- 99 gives 499.4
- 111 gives 508.9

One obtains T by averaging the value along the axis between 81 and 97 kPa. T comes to 464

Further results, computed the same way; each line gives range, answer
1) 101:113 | 511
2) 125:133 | 515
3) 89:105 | 487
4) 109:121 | 496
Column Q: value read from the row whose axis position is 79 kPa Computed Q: 454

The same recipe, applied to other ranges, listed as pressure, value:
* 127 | 486.3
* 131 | 544.6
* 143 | 515.2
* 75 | 448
